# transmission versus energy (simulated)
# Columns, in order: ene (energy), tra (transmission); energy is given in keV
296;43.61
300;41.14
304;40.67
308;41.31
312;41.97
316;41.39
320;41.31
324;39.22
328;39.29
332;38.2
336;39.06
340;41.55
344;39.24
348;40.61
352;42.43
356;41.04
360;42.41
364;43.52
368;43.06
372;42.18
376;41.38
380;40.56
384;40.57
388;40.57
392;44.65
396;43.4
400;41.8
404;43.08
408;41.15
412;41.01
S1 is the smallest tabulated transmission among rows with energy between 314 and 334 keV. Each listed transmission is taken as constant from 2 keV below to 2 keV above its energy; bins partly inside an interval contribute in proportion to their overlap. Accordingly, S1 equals 38.2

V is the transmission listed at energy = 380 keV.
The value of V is 40.56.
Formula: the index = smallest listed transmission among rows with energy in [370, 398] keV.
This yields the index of 40.56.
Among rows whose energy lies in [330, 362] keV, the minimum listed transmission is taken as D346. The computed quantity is 38.2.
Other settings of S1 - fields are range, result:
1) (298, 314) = 40.67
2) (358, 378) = 41.38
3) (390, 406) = 41.8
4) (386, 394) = 40.57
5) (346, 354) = 40.61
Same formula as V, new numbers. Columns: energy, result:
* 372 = 42.18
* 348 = 40.61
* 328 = 39.29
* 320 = 41.31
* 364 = 43.52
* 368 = 43.06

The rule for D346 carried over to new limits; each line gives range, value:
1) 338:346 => 39.24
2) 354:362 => 41.04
